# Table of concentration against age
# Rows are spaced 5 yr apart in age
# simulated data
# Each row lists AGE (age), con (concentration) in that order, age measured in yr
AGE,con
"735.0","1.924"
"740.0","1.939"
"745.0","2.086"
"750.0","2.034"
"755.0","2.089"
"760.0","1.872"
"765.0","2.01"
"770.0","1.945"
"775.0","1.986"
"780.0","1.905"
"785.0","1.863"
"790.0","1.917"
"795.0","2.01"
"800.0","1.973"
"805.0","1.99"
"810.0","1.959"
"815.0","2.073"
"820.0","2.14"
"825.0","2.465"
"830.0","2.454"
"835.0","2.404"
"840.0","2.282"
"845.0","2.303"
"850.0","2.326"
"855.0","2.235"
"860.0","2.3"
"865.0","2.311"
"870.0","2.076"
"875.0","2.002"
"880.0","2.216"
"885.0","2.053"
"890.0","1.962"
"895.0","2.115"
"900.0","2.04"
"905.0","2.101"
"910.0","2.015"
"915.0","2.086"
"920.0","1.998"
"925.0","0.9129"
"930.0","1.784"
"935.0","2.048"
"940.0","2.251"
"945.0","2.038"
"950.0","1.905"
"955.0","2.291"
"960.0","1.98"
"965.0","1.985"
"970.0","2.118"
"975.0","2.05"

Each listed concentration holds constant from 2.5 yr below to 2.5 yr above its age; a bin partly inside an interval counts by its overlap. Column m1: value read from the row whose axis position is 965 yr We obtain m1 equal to 1.985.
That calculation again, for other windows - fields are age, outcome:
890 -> 1.962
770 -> 1.945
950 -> 1.905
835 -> 2.404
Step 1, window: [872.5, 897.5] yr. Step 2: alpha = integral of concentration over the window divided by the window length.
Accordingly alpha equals 2.07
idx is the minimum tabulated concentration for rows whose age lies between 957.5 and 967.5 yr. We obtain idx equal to 1.98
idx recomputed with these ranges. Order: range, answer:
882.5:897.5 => 1.962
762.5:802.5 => 1.863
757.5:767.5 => 1.872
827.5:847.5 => 2.282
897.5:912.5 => 2.015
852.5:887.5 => 2.002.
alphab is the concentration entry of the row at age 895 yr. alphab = 2.115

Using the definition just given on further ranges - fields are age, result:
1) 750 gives 2.034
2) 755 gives 2.089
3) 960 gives 1.98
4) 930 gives 1.784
